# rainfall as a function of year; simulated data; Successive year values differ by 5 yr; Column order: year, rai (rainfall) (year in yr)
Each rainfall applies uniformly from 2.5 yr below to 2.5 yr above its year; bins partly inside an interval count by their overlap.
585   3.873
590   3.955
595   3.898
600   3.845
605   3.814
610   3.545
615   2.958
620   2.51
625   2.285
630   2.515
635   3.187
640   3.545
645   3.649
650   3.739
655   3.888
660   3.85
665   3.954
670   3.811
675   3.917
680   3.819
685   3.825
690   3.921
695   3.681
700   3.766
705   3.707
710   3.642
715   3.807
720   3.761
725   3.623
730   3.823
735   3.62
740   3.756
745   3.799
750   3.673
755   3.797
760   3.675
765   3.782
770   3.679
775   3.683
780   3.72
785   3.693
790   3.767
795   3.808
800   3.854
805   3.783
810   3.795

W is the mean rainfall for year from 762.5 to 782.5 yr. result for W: 3.72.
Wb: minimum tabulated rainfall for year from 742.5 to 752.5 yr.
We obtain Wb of 3.673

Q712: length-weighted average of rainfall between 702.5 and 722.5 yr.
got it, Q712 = 3.73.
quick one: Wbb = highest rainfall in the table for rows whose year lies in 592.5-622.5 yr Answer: 3.898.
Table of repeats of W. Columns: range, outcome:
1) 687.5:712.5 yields 3.74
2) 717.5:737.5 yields 3.71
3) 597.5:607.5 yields 3.83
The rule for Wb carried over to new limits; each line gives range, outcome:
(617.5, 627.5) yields 2.285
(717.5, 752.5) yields 3.62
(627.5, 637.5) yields 2.515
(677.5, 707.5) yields 3.681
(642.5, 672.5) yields 3.649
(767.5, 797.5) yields 3.679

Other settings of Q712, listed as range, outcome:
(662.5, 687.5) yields 3.87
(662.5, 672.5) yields 3.88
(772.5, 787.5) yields 3.7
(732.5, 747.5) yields 3.73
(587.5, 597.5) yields 3.93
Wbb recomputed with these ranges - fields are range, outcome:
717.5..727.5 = 3.761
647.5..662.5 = 3.888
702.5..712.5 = 3.707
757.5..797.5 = 3.808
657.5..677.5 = 3.954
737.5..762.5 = 3.799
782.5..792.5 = 3.767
